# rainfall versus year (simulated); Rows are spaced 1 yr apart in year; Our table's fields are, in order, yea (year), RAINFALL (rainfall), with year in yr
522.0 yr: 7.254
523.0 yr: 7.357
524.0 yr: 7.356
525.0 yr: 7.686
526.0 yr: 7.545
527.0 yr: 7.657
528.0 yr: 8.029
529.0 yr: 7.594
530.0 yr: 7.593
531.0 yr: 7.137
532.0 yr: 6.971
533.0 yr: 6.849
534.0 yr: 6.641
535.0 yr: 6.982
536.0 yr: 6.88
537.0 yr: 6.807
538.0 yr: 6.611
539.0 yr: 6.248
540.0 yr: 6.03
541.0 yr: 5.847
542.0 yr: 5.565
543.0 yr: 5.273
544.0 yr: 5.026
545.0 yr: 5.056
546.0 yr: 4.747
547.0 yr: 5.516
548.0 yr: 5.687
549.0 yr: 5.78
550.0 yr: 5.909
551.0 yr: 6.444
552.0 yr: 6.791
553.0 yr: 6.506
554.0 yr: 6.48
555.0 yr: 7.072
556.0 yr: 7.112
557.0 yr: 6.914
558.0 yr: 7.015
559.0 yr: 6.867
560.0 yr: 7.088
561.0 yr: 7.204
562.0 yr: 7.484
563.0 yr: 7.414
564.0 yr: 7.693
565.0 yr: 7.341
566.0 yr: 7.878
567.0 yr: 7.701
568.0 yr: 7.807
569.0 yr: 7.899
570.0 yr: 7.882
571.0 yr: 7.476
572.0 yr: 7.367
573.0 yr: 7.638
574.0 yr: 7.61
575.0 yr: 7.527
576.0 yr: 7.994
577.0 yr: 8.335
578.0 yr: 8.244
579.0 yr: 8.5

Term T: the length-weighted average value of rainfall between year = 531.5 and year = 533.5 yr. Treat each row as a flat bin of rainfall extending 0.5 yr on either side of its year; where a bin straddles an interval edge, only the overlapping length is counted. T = 6.91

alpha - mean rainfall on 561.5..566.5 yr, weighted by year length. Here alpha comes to 7.56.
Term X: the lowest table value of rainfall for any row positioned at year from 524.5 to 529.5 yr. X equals 7.545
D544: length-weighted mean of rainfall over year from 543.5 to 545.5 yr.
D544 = 5.04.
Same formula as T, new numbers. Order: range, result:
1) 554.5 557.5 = 7.03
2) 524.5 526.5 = 7.62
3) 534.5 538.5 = 6.82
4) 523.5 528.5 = 7.65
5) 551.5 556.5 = 6.79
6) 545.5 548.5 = 5.32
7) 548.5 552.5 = 6.23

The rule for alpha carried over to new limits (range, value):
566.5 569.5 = 7.8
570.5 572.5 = 7.42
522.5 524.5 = 7.36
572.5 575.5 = 7.59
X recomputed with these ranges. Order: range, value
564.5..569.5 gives 7.341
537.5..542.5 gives 5.565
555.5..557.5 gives 6.914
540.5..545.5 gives 5.026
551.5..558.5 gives 6.48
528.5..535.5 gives 6.641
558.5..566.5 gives 6.867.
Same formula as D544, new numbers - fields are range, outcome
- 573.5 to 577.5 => 7.87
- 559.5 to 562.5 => 7.26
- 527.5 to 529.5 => 7.81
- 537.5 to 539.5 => 6.43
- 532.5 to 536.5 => 6.84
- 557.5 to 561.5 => 7.04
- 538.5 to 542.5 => 5.92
